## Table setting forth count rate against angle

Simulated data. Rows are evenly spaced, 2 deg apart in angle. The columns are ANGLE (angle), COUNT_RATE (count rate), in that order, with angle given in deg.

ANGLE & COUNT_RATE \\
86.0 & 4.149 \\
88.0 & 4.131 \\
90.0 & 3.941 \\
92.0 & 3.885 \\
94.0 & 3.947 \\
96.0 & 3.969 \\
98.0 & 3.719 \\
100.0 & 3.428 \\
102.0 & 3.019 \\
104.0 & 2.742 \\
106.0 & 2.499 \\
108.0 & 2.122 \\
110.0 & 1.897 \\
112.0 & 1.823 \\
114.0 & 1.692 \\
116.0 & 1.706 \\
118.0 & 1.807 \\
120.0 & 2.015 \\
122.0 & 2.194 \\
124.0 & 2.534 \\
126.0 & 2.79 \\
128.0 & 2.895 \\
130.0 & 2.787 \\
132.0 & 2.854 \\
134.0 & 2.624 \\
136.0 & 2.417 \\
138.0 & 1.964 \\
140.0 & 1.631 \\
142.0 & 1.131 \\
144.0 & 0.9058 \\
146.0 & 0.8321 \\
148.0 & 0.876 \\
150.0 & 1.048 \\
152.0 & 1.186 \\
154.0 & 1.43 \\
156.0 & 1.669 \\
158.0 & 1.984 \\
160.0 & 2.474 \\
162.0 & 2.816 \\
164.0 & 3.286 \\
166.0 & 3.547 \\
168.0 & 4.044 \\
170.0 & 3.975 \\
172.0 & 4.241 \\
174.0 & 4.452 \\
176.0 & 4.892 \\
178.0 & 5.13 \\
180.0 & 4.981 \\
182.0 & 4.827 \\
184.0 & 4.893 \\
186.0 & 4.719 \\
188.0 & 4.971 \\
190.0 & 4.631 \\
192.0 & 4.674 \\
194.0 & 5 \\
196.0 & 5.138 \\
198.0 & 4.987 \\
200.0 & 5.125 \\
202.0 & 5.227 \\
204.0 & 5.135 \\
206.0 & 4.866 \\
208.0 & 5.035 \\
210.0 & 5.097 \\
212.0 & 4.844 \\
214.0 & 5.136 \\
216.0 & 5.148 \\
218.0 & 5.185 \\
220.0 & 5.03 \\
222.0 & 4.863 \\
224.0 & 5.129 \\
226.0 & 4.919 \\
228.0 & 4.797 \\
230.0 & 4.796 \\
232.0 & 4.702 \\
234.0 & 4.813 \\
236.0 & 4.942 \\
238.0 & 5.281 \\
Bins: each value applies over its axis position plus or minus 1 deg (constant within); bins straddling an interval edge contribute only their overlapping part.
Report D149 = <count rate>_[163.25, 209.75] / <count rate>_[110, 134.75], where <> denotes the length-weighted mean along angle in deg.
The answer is 2.05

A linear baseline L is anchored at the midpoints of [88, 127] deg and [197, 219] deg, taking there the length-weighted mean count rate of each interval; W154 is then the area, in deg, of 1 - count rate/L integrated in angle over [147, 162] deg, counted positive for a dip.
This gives 8.77 deg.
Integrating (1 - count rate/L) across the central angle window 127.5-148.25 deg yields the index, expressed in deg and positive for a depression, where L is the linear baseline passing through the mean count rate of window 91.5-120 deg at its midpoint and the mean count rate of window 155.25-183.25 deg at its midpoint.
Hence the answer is 8.29 deg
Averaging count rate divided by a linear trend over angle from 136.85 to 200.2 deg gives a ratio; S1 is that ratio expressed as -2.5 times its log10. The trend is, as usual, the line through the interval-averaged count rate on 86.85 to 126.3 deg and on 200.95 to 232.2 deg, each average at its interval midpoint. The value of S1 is 0.24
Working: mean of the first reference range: 2.8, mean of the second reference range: 5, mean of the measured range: 3.33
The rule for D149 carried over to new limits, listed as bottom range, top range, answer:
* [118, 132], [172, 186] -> 1.92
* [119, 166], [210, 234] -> 2.42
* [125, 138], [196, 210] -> 1.90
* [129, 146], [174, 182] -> 2.49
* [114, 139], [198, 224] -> 2.15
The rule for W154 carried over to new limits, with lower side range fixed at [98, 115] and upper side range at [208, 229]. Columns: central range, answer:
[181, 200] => -2.2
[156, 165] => 2.9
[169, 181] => -1.7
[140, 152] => 8.3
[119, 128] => 1.4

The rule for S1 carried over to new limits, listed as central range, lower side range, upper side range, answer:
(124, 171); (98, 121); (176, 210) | 0.49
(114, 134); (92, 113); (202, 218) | 0.39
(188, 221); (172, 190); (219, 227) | -0.02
